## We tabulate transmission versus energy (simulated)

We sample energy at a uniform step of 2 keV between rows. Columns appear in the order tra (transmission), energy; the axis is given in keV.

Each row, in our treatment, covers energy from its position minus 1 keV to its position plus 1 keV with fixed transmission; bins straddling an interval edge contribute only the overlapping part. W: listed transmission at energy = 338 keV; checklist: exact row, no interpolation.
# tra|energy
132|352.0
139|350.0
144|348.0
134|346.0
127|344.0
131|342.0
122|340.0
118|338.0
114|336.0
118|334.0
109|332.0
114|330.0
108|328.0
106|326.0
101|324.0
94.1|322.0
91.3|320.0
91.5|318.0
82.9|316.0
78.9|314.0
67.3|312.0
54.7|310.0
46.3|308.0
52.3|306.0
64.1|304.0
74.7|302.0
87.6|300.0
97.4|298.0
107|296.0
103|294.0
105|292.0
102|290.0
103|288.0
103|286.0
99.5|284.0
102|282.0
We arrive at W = 118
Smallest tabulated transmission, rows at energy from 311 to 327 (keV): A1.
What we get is 67.3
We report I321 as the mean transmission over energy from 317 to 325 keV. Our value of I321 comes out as 94.5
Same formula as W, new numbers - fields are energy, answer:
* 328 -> 108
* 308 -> 46.3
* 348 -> 144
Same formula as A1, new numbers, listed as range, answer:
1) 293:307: 52.3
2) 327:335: 108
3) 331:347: 109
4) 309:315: 54.7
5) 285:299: 97.4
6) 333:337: 114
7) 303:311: 46.3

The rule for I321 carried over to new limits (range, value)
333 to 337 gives 116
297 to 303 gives 86.6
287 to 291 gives 102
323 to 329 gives 105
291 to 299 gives 103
